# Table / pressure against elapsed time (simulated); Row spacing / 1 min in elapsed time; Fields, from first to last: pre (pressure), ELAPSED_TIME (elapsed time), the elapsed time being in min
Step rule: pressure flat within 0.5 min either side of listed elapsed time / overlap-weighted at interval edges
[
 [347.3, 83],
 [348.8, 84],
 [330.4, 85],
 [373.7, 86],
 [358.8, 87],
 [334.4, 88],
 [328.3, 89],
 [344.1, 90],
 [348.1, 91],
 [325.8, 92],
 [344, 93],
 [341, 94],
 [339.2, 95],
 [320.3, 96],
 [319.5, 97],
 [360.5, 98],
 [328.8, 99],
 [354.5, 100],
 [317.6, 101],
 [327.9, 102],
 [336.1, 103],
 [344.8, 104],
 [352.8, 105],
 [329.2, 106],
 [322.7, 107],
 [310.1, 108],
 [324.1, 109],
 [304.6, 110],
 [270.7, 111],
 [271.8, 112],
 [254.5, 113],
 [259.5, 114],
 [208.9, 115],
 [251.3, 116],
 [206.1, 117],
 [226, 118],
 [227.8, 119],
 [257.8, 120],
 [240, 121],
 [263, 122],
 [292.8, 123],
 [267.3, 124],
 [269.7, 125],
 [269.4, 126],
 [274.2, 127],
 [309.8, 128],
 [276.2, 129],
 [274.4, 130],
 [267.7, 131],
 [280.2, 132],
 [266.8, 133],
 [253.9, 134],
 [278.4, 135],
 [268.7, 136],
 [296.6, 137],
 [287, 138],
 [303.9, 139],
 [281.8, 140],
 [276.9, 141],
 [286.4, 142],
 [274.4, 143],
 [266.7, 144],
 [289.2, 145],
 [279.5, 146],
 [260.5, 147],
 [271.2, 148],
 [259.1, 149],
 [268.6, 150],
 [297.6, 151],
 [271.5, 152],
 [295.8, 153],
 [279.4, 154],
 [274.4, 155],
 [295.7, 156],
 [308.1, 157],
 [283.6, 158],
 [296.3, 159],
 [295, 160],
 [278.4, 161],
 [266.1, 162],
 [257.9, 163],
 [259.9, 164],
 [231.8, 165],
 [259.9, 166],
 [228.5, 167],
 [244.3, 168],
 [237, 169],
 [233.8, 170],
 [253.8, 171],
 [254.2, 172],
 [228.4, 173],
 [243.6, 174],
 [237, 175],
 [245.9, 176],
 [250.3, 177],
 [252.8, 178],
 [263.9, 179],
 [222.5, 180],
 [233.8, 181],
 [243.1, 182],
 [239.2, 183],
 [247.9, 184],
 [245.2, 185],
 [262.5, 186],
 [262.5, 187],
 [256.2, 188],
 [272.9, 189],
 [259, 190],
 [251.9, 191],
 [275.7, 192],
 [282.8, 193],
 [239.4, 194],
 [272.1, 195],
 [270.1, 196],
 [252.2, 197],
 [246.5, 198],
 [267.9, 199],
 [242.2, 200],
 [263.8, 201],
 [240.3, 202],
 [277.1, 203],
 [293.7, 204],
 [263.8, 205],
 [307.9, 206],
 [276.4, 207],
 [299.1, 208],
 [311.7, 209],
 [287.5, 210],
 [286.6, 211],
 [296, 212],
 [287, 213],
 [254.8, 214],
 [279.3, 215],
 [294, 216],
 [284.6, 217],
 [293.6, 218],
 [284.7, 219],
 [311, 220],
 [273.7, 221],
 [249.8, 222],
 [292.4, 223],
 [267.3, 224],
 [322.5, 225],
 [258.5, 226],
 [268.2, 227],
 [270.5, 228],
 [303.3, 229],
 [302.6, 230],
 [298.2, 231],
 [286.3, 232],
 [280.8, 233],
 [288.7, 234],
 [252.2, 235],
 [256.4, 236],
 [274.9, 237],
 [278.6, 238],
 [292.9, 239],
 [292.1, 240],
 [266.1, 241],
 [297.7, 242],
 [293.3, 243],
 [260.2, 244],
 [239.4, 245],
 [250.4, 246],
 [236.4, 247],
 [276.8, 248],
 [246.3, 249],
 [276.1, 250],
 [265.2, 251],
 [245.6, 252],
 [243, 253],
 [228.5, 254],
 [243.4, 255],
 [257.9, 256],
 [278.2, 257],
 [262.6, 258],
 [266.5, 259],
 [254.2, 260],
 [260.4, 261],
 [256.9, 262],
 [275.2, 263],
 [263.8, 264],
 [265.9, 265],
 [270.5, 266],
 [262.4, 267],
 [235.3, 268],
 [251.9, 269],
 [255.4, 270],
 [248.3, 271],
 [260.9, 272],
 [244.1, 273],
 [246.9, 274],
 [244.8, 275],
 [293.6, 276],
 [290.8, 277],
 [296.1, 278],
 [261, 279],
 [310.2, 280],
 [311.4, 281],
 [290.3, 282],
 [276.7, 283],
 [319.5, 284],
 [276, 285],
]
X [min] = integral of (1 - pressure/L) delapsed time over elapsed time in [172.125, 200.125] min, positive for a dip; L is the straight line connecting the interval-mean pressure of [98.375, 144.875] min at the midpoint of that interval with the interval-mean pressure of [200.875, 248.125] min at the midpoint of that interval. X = 2.84 min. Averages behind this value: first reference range 283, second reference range 280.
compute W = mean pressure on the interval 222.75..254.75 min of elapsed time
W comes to 272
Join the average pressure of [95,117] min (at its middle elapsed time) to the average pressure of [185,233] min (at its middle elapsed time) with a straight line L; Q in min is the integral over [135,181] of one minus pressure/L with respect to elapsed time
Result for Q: 3.9 min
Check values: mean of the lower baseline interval 306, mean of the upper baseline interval 276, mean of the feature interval 267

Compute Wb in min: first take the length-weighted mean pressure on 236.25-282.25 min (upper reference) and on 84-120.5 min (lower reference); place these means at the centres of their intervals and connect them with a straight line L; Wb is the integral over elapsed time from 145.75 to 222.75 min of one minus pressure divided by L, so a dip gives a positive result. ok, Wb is 5.40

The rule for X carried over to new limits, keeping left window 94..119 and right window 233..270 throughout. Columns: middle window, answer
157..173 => 1.5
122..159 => 1.6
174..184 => 1.4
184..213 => 0.7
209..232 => -1.2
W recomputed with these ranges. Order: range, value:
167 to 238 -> 267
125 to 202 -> 265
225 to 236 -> 282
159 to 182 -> 250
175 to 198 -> 254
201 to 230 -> 283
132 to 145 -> 279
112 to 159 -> 271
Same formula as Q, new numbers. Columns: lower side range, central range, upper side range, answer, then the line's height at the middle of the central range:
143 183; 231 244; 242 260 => -1.1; 259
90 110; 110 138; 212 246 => 5.2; 324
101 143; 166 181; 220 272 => 1.8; 275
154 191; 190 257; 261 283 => -2.7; 263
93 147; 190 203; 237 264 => 0.7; 274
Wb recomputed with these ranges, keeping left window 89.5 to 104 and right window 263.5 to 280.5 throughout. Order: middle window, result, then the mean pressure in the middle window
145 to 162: 1.70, 282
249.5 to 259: 0.55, 256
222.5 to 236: -0.03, 283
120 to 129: 1.45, 273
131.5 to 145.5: 1.76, 279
